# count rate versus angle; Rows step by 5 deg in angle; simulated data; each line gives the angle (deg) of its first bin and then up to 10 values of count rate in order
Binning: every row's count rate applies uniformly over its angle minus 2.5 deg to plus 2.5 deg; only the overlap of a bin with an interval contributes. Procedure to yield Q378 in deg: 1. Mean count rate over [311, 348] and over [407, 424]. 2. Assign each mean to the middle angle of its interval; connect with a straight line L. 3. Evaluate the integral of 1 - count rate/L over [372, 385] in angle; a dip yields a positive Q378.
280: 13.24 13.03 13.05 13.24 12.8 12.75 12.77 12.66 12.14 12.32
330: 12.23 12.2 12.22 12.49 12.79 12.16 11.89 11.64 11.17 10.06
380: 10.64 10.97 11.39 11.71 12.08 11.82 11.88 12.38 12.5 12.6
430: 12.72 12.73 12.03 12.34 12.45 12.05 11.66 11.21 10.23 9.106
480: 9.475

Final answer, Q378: 1.9 deg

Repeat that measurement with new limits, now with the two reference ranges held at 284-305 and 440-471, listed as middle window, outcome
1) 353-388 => 3.4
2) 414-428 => -0.6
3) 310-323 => 0.4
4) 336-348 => 0.3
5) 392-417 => 0.4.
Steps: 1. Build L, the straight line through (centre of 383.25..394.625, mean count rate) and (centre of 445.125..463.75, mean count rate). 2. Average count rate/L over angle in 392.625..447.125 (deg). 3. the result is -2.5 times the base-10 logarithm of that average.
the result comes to -0.06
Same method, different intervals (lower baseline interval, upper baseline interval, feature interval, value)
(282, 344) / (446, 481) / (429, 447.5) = -0.11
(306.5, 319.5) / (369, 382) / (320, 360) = -0.05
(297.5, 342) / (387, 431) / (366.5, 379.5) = 0.15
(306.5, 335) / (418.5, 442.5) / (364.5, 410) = 0.11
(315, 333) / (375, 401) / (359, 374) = 0.02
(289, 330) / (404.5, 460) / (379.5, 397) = 0.11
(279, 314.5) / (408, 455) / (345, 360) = 0.03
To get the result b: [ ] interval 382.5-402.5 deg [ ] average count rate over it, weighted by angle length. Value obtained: 11.5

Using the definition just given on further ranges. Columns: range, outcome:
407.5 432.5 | 12.4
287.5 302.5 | 13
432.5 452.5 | 12.4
